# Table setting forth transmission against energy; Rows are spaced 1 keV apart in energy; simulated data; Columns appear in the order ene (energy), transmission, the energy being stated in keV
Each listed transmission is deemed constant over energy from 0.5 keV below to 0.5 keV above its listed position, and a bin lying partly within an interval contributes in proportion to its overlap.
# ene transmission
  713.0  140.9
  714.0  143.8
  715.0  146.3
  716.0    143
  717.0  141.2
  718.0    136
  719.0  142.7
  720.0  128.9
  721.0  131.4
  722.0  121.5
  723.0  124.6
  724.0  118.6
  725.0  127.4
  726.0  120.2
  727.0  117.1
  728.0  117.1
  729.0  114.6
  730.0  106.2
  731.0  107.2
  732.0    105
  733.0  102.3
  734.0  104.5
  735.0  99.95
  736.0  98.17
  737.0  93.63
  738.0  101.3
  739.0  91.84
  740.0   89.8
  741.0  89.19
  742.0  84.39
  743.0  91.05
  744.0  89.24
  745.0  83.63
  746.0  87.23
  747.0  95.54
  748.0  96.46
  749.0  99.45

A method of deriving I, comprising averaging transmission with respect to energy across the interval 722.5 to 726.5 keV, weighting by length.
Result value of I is 123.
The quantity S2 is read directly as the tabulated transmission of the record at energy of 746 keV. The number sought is 87.23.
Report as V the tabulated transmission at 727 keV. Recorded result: 117.1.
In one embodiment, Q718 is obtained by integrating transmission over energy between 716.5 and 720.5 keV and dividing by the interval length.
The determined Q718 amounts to 137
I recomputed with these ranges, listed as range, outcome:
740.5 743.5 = 88.2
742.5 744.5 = 90.1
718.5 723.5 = 130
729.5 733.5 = 105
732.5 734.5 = 103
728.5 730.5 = 110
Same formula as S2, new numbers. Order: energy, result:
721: 131.4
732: 105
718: 136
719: 142.7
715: 146.3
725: 127.4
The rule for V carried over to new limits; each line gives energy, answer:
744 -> 89.24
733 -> 102.3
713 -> 140.9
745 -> 83.63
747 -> 95.54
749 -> 99.45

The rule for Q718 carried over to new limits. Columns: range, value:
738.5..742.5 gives 88.8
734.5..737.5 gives 97.2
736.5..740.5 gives 94.1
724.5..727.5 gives 122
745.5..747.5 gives 91.4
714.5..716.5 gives 145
